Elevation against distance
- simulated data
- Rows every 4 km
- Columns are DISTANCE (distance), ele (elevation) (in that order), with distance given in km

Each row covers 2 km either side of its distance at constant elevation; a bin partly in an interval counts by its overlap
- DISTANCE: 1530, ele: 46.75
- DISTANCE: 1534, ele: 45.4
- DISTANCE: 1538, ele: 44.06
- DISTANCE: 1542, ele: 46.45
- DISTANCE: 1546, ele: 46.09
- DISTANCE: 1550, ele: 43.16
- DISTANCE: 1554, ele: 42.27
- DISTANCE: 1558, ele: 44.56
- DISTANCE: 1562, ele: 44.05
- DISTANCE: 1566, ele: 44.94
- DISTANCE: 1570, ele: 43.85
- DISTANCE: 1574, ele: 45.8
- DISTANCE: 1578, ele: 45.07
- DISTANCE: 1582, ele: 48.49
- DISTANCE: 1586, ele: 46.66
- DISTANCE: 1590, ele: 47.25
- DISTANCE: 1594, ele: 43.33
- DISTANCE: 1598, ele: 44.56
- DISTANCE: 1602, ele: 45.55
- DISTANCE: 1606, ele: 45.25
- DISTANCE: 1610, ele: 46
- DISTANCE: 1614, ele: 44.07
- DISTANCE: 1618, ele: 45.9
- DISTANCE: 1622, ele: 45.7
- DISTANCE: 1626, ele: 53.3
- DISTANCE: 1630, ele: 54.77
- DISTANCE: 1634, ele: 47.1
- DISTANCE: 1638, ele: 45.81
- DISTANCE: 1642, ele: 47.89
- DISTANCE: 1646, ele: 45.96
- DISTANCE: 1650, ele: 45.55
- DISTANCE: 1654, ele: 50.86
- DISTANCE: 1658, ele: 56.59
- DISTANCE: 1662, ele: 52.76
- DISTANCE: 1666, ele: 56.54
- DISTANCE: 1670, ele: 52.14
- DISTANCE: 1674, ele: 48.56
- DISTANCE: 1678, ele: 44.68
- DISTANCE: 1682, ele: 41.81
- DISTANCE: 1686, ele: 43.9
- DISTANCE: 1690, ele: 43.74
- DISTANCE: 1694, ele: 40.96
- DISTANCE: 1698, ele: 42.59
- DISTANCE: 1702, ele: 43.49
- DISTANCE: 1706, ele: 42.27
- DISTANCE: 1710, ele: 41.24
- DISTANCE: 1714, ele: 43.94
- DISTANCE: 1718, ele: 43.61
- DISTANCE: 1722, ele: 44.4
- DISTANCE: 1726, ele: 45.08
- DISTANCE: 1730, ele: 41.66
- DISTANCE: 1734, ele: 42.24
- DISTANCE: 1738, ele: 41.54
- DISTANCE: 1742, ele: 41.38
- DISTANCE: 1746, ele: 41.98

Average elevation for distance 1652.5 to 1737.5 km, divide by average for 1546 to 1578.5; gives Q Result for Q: 1.03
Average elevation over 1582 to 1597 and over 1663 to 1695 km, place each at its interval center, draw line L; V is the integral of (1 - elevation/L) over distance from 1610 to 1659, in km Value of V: -2.0 km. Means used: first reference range 46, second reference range 46.9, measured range 48.4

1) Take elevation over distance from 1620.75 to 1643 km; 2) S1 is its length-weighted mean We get 49.3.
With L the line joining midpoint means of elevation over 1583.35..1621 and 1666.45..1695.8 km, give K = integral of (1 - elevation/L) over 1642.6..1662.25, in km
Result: -1.86 km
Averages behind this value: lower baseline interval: 45.5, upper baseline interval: 45.7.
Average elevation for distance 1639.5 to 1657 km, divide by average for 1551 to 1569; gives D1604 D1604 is 1.09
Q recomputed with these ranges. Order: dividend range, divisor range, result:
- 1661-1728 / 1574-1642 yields 0.97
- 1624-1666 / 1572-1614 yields 1.10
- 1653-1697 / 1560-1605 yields 1.06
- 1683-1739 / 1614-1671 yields 0.86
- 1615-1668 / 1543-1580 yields 1.12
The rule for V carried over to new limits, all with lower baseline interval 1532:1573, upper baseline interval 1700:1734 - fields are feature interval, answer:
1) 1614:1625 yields -0.6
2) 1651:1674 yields -4.9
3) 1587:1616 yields -0.7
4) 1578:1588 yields -0.6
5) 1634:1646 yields -0.8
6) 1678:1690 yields 0.0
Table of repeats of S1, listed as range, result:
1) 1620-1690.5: 48.9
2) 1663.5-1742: 44.4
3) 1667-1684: 47.4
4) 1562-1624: 45.4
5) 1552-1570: 43.9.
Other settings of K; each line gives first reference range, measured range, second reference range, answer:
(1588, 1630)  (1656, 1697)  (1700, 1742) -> -3.4 km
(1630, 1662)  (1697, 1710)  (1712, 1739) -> 0.7 km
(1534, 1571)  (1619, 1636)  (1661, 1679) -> -0.4 km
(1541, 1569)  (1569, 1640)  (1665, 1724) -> -3.3 km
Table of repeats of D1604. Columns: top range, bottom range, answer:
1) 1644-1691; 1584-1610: 1.07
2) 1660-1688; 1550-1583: 1.09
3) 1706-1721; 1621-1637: 0.85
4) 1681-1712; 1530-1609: 0.94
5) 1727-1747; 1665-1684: 0.87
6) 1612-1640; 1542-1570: 1.09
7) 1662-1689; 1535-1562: 1.08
